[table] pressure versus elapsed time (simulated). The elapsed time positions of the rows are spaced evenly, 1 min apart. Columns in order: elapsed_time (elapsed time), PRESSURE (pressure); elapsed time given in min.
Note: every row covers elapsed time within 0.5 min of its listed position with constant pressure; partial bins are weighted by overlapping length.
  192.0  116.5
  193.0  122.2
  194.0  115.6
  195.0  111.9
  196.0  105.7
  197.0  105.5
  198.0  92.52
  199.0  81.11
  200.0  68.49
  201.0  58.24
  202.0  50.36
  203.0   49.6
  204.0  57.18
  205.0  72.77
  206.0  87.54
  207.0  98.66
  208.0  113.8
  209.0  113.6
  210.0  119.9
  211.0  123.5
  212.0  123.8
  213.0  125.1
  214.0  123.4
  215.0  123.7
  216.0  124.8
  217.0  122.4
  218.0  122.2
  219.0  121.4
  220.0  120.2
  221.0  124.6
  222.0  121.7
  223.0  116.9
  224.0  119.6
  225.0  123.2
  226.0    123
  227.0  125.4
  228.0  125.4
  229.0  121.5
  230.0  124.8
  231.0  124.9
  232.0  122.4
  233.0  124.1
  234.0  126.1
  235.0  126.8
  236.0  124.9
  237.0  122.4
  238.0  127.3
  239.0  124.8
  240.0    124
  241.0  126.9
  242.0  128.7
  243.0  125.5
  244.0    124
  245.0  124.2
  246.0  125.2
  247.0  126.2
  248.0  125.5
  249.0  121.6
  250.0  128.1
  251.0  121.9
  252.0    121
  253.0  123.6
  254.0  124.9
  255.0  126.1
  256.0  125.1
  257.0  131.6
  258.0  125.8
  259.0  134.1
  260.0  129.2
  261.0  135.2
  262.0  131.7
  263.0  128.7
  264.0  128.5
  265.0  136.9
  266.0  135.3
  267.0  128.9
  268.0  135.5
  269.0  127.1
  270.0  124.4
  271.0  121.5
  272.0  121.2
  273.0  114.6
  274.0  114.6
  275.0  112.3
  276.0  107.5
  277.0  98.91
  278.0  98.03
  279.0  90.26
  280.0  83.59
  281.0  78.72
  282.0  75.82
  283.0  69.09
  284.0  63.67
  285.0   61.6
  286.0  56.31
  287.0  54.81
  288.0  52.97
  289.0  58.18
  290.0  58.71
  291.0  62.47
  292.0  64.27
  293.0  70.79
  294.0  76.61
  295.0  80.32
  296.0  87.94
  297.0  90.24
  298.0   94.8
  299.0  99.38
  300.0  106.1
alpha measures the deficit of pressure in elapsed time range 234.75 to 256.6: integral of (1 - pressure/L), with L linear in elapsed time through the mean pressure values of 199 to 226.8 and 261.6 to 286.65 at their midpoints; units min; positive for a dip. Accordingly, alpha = -4.07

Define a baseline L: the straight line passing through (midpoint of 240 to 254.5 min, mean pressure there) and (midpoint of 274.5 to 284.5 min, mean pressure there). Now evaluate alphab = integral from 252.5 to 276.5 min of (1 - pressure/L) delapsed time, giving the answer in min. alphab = -4.9 min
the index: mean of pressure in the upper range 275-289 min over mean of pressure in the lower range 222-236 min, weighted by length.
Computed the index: 0.62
